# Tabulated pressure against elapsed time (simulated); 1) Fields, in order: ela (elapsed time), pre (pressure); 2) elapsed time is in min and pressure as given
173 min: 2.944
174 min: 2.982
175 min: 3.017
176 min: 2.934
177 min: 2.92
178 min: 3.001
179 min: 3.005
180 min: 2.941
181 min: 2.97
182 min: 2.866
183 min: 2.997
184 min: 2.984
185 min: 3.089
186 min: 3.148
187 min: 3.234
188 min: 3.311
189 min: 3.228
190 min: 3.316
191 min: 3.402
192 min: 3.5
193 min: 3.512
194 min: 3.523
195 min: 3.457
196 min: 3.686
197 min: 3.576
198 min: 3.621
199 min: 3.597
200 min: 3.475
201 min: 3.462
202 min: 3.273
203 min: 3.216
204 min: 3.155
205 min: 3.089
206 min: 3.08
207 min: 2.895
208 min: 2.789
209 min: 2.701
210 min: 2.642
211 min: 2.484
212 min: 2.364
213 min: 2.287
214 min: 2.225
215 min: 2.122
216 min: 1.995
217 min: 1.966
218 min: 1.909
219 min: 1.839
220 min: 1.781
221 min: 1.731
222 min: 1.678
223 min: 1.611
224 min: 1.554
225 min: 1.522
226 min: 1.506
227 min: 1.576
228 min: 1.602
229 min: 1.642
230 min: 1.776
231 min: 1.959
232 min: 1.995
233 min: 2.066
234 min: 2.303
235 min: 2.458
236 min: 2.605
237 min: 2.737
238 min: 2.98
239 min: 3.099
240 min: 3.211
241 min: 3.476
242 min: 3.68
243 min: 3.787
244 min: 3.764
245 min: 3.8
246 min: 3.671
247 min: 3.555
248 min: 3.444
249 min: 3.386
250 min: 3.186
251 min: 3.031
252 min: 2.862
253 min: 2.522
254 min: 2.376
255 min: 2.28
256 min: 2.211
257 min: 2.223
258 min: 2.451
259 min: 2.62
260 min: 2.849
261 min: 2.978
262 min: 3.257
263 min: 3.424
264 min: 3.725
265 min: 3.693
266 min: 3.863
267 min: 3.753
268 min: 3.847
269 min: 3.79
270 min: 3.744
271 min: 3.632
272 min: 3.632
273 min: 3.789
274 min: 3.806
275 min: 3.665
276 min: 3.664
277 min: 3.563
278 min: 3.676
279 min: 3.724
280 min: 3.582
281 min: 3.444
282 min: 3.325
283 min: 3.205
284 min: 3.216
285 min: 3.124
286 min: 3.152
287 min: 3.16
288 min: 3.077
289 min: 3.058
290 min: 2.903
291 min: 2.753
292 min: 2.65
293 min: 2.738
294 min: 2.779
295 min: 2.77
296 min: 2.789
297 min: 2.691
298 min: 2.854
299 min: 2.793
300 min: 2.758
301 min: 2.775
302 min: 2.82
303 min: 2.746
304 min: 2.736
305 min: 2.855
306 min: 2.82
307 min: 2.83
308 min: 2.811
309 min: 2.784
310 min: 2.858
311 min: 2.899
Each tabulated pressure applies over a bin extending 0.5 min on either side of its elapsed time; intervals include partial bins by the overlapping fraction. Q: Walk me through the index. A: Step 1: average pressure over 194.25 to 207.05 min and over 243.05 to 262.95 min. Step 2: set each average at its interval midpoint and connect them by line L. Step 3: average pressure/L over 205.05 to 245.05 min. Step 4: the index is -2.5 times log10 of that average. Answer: 0.32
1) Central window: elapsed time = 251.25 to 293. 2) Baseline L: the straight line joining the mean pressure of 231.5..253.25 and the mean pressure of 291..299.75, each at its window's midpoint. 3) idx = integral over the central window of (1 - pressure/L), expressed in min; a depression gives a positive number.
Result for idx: -4.7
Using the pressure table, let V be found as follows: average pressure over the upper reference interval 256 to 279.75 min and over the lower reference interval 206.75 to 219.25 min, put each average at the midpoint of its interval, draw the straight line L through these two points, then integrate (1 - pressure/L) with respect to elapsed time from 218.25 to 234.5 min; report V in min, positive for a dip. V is 5.2 min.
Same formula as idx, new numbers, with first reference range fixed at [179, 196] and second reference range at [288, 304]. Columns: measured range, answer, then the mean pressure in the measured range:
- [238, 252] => -2.0 min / 3.43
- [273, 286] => -2.9 min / 3.5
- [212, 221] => 3.2 min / 2.02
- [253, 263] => 1.1 min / 2.62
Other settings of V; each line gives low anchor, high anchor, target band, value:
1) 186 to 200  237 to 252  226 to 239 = 4.77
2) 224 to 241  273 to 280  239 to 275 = -3.61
